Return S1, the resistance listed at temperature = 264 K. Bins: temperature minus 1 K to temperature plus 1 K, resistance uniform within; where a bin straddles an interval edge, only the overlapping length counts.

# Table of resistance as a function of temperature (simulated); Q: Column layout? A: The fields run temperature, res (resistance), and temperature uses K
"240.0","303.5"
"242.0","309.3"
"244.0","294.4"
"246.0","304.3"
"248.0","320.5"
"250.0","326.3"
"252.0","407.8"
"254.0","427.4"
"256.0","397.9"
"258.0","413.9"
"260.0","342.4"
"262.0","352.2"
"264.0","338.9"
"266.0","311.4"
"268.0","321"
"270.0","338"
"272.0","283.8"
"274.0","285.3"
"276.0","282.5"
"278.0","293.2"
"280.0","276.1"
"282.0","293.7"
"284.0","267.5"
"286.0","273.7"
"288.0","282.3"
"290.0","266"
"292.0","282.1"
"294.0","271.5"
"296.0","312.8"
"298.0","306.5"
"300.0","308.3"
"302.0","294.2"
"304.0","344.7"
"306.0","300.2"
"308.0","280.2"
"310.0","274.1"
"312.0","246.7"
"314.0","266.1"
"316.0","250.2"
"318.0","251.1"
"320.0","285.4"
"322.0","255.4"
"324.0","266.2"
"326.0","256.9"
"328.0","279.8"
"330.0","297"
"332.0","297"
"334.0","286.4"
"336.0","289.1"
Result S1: 338.9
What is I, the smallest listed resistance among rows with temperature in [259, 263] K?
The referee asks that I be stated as 342.4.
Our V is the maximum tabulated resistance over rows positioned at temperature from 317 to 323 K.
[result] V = 285.4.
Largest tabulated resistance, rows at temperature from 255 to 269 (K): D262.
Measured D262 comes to 413.9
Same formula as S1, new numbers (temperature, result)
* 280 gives 276.1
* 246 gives 304.3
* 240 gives 303.5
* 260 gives 342.4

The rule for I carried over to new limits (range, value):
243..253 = 294.4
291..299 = 271.5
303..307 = 300.2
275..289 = 267.5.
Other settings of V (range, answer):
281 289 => 293.7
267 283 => 338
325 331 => 297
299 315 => 344.7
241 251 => 326.3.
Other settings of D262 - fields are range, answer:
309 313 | 274.1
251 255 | 427.4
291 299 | 312.8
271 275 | 285.3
